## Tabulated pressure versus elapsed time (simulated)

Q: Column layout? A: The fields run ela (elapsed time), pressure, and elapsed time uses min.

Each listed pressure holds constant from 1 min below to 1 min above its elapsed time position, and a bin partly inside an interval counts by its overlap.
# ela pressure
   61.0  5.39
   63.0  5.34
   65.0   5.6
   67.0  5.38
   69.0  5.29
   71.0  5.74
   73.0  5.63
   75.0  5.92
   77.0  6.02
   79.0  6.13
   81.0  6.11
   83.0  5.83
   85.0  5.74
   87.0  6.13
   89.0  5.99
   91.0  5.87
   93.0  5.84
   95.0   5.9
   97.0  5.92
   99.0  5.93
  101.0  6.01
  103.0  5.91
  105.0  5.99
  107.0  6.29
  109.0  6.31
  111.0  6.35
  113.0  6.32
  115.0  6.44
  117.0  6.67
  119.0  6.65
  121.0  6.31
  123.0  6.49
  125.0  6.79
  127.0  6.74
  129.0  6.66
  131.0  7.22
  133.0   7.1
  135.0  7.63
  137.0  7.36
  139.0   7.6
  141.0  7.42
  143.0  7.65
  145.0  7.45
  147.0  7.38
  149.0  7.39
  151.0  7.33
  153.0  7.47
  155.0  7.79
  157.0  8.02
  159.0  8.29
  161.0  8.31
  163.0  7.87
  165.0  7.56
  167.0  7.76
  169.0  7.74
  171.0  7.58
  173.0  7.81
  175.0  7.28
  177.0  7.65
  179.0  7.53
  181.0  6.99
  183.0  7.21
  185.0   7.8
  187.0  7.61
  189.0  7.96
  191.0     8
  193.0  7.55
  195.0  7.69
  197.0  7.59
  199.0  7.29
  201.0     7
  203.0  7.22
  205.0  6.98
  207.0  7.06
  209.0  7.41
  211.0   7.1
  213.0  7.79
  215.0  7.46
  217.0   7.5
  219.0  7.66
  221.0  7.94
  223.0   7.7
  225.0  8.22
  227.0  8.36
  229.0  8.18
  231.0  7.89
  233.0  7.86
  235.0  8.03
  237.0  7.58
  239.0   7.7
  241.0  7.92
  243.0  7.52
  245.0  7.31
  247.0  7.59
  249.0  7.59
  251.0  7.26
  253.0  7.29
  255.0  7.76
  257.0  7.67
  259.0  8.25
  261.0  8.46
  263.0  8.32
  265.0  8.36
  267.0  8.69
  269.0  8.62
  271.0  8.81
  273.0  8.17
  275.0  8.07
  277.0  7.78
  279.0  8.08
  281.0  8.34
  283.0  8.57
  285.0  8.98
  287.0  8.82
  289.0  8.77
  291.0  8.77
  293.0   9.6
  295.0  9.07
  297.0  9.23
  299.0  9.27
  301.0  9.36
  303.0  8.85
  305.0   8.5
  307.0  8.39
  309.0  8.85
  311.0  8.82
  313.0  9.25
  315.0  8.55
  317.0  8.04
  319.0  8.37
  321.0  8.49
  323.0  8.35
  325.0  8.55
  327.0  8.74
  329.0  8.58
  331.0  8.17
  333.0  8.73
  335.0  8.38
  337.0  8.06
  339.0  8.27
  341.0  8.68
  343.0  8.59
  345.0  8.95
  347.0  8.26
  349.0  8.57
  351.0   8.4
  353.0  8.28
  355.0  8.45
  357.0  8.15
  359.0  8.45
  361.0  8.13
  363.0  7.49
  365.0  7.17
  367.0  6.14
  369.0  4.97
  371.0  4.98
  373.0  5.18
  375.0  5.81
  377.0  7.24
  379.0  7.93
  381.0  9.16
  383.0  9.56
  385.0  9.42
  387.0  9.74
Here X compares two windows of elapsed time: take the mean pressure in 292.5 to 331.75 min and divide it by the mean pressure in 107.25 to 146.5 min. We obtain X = 1.3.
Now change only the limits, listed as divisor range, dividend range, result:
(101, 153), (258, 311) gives 1.26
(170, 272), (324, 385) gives 1.02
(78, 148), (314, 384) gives 1.22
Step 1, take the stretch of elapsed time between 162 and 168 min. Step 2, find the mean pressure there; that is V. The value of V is 7.73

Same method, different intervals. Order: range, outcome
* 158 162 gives 8.3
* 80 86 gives 5.89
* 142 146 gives 7.55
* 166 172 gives 7.69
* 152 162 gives 7.98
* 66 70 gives 5.33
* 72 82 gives 5.96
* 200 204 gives 7.11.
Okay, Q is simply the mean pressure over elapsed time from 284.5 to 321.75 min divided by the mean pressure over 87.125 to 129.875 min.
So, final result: 1.41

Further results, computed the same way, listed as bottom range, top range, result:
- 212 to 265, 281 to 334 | 1.12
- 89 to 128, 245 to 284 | 1.29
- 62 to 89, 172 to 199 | 1.31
